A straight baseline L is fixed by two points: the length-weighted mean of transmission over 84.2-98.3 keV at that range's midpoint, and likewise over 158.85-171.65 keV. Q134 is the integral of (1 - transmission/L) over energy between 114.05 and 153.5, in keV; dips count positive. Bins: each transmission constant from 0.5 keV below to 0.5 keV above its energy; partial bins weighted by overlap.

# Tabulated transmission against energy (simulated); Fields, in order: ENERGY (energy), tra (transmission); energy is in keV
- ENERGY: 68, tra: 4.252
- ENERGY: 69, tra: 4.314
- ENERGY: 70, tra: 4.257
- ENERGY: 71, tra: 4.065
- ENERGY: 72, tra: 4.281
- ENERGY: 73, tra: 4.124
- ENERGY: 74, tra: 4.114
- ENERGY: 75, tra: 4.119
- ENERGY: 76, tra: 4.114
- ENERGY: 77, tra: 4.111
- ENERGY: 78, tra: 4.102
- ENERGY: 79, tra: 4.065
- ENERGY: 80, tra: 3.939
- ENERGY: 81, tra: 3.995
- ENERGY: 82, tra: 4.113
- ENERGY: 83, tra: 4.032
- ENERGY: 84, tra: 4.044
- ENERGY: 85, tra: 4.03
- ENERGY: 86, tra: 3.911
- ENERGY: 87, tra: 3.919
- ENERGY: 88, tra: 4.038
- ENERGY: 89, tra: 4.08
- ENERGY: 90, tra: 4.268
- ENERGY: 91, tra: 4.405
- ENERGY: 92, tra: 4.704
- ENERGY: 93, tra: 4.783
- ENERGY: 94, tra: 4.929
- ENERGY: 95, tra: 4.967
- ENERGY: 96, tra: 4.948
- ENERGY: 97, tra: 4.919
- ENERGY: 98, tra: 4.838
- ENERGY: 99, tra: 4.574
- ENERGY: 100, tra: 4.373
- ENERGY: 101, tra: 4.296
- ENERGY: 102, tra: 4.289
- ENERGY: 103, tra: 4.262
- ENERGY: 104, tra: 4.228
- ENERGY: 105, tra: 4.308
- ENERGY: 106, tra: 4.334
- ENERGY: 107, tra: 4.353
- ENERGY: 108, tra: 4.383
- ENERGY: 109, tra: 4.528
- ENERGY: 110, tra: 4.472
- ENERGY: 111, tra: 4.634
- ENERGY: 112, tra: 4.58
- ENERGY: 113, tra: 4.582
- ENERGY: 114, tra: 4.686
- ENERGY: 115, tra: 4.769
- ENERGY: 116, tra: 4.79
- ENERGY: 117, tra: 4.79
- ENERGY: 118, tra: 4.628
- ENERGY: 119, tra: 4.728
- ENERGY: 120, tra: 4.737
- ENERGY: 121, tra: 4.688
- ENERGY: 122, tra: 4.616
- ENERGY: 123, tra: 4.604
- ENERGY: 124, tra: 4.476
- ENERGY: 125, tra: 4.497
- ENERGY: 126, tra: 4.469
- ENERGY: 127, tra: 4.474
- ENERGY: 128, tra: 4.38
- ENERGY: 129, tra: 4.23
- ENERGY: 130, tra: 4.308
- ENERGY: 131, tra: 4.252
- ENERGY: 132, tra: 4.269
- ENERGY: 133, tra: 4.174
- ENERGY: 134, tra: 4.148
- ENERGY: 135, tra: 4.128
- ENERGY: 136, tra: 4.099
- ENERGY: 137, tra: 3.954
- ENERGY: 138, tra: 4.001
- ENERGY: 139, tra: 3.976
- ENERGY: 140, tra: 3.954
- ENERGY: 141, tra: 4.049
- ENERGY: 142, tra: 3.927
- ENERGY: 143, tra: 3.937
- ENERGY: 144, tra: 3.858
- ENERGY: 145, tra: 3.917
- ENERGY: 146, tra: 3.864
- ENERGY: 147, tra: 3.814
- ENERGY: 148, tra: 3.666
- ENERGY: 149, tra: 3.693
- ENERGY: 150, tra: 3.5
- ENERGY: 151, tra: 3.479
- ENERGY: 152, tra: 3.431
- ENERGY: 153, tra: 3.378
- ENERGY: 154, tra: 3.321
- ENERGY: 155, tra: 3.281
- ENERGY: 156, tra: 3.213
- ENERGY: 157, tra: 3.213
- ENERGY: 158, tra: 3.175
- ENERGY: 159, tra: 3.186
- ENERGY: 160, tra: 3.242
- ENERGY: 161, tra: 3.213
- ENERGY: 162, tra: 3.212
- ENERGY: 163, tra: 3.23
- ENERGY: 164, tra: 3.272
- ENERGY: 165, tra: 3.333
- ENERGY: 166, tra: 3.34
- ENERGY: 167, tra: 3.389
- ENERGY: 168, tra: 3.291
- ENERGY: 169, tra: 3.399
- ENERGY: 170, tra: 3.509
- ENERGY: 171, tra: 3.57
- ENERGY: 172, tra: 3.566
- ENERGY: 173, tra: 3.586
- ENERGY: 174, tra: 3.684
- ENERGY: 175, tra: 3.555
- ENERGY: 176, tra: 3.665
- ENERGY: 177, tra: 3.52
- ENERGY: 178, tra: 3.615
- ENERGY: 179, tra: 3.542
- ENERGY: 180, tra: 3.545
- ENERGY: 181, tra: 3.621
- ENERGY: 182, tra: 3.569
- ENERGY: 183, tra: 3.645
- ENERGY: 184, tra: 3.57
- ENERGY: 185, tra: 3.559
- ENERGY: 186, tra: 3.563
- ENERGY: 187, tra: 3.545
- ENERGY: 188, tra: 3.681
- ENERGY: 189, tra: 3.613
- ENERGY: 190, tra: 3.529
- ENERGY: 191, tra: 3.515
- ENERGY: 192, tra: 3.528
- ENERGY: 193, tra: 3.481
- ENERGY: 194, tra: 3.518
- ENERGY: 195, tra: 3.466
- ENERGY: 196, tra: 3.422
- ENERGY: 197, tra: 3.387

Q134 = -3.66 keV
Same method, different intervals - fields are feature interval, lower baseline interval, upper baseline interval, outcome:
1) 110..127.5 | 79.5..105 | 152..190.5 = -2.5 keV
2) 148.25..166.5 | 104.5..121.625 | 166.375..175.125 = 2.1 keV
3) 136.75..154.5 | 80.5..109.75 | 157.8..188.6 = 0.1 keV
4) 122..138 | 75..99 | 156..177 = -2.0 keV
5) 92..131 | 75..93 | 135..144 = -4.8 keV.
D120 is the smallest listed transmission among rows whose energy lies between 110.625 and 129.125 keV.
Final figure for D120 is 4.23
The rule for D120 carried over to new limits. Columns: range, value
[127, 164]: 3.175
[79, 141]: 3.911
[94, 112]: 4.228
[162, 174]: 3.212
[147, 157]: 3.213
